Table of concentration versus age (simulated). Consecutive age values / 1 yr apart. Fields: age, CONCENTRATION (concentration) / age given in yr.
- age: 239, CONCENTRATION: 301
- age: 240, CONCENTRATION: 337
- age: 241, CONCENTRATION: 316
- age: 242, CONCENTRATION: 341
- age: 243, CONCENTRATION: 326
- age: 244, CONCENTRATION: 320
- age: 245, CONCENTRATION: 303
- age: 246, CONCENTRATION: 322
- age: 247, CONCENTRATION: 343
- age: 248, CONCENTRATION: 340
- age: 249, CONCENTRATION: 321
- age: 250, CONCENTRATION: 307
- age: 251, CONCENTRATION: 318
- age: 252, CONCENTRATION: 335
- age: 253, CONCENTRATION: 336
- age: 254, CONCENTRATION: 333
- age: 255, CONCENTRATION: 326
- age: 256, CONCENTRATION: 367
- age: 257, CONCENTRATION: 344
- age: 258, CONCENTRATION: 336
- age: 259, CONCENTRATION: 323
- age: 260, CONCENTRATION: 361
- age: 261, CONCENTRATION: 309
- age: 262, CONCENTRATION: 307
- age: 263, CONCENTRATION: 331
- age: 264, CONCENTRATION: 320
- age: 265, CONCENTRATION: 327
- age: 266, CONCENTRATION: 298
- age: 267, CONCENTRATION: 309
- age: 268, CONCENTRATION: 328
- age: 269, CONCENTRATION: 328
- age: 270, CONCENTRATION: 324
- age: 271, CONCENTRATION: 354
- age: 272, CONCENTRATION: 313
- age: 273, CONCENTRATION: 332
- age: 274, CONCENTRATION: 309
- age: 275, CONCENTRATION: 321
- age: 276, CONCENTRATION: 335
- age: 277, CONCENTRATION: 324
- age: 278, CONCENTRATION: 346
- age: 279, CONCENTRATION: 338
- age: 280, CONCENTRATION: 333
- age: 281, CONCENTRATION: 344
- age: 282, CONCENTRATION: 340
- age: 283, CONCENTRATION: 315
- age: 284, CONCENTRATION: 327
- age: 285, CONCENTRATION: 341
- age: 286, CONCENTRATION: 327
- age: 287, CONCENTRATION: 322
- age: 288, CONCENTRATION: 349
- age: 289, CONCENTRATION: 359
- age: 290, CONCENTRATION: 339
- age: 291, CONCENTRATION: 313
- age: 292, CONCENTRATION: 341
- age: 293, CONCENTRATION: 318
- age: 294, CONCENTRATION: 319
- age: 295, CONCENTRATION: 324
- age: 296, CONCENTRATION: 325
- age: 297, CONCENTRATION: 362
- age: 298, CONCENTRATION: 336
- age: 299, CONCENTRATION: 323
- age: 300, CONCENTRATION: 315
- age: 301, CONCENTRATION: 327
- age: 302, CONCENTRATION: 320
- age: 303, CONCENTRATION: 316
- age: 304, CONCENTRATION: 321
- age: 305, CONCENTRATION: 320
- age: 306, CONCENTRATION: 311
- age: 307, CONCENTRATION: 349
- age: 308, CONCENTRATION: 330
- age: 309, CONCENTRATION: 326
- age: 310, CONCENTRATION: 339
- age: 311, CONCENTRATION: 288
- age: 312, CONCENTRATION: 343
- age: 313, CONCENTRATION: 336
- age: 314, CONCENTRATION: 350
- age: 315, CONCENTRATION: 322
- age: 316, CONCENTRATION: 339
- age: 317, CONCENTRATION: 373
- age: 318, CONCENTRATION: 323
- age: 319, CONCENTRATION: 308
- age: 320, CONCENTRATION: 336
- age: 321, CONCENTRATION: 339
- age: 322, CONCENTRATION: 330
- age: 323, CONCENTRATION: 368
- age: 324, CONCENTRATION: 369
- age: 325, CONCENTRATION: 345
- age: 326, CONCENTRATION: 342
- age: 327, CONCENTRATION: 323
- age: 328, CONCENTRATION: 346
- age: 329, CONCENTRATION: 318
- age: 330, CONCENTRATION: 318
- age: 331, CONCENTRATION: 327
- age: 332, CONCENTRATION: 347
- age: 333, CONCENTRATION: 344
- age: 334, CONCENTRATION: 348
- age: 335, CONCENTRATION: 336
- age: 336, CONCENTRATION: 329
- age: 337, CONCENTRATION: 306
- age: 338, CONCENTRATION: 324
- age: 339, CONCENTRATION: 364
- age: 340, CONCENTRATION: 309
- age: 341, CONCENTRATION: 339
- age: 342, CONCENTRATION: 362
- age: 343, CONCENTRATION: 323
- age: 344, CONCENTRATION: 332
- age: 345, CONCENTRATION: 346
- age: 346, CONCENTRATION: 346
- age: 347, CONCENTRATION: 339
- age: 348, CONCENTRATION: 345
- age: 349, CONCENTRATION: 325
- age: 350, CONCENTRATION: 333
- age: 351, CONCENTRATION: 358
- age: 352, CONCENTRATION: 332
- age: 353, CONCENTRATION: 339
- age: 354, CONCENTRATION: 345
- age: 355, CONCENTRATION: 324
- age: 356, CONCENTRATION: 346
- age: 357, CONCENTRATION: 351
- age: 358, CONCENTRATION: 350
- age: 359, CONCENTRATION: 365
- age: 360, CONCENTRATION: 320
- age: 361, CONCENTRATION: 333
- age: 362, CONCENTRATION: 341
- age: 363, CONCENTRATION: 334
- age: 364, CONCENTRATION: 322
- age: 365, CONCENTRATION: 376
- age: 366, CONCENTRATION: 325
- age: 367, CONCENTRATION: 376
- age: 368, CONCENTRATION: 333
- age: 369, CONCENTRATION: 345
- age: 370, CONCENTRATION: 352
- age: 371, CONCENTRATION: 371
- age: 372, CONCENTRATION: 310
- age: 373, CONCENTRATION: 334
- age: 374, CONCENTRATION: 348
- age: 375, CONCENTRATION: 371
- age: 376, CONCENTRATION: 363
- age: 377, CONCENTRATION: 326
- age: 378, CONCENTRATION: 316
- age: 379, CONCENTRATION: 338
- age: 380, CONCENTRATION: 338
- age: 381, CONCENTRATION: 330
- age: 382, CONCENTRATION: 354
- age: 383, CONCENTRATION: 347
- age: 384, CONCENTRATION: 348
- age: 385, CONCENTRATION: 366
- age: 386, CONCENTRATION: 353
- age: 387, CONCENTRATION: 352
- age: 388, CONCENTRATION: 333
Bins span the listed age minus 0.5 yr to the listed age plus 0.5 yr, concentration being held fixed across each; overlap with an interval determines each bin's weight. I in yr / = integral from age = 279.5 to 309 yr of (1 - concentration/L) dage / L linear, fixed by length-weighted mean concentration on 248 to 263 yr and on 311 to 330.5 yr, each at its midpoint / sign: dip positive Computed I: 0.4 yr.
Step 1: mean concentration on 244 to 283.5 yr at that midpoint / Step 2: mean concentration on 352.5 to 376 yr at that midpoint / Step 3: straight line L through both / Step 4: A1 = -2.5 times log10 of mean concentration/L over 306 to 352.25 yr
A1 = 0.01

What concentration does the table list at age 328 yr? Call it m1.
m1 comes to 346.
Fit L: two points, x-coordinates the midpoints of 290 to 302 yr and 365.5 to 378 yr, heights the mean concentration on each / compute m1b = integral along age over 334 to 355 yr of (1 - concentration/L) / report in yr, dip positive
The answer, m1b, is 0.14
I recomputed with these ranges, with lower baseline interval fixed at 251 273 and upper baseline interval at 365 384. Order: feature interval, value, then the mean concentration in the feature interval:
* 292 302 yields 0.2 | 328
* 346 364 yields 0.1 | 340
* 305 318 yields 0.1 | 333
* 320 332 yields 0.0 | 339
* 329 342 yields 0.2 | 333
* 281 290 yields -0.1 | 336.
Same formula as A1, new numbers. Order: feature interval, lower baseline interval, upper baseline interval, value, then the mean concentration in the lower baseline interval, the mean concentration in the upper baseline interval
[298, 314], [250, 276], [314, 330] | 0.03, 327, 338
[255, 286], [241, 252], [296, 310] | -0.01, 324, 328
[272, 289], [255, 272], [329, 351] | -0.01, 329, 335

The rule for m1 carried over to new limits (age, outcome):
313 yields 336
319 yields 308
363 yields 334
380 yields 338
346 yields 346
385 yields 366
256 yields 367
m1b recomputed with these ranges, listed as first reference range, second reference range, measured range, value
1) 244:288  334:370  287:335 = 0.2 yr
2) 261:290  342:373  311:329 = -0.2 yr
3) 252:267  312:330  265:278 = 0.3 yr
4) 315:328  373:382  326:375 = 0.3 yr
